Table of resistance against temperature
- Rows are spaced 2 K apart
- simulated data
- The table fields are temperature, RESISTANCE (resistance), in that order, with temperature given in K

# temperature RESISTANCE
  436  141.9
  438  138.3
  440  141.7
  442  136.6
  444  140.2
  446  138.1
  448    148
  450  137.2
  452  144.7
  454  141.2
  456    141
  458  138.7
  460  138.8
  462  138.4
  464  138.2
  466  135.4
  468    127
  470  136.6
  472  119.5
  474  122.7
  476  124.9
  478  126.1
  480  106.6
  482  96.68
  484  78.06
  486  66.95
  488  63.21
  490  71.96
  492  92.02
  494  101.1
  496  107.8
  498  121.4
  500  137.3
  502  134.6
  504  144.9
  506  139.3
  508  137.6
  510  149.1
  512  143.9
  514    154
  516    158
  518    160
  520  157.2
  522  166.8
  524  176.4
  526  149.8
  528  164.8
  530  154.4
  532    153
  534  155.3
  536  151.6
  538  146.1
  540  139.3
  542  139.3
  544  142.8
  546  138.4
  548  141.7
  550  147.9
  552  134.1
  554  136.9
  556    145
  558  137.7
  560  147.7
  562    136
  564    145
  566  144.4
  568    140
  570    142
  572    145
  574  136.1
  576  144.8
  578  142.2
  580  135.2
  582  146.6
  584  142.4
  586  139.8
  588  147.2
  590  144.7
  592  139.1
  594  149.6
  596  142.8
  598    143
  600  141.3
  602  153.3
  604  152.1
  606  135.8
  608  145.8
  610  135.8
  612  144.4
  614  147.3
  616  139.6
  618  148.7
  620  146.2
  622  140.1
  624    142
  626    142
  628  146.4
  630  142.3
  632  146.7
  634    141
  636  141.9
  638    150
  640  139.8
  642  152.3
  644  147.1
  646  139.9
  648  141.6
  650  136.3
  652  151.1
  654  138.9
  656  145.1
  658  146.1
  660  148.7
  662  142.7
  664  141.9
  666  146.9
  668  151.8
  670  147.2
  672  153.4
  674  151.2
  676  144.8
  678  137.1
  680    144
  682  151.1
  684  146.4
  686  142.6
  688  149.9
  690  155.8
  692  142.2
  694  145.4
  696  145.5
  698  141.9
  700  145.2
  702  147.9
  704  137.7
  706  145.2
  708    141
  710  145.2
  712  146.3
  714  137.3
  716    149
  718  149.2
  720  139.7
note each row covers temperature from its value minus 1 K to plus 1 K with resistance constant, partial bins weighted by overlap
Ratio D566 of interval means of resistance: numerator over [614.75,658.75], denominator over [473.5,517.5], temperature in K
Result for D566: 1.2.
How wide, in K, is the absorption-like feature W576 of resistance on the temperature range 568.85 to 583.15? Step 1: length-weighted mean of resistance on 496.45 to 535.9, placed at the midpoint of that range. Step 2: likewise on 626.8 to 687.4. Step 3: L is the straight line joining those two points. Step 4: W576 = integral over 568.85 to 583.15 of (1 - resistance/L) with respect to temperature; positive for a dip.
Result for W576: 0.6 K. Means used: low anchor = 150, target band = 142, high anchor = 145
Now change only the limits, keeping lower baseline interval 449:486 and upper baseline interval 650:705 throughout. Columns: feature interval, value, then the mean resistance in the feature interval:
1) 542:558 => -0.8 K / 141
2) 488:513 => 1.5 K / 121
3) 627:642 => -0.3 K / 145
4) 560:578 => -0.9 K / 142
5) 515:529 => -3.3 K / 162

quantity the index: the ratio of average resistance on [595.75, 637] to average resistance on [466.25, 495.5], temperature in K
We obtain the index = 1.39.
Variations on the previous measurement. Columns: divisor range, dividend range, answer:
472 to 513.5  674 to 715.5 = 1.27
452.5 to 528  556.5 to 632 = 1.11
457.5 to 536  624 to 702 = 1.11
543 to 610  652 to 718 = 1.02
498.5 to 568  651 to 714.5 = 0.99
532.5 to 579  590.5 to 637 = 1.01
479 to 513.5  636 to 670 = 1.30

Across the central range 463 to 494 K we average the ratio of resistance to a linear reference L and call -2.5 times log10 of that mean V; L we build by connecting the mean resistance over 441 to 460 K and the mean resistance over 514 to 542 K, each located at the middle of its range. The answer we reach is 0.336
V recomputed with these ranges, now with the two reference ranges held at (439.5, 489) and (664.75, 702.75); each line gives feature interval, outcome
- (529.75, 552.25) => -0.10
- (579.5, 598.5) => -0.05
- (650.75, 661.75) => -0.01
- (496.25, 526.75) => -0.14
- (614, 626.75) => -0.02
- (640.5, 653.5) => -0.01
